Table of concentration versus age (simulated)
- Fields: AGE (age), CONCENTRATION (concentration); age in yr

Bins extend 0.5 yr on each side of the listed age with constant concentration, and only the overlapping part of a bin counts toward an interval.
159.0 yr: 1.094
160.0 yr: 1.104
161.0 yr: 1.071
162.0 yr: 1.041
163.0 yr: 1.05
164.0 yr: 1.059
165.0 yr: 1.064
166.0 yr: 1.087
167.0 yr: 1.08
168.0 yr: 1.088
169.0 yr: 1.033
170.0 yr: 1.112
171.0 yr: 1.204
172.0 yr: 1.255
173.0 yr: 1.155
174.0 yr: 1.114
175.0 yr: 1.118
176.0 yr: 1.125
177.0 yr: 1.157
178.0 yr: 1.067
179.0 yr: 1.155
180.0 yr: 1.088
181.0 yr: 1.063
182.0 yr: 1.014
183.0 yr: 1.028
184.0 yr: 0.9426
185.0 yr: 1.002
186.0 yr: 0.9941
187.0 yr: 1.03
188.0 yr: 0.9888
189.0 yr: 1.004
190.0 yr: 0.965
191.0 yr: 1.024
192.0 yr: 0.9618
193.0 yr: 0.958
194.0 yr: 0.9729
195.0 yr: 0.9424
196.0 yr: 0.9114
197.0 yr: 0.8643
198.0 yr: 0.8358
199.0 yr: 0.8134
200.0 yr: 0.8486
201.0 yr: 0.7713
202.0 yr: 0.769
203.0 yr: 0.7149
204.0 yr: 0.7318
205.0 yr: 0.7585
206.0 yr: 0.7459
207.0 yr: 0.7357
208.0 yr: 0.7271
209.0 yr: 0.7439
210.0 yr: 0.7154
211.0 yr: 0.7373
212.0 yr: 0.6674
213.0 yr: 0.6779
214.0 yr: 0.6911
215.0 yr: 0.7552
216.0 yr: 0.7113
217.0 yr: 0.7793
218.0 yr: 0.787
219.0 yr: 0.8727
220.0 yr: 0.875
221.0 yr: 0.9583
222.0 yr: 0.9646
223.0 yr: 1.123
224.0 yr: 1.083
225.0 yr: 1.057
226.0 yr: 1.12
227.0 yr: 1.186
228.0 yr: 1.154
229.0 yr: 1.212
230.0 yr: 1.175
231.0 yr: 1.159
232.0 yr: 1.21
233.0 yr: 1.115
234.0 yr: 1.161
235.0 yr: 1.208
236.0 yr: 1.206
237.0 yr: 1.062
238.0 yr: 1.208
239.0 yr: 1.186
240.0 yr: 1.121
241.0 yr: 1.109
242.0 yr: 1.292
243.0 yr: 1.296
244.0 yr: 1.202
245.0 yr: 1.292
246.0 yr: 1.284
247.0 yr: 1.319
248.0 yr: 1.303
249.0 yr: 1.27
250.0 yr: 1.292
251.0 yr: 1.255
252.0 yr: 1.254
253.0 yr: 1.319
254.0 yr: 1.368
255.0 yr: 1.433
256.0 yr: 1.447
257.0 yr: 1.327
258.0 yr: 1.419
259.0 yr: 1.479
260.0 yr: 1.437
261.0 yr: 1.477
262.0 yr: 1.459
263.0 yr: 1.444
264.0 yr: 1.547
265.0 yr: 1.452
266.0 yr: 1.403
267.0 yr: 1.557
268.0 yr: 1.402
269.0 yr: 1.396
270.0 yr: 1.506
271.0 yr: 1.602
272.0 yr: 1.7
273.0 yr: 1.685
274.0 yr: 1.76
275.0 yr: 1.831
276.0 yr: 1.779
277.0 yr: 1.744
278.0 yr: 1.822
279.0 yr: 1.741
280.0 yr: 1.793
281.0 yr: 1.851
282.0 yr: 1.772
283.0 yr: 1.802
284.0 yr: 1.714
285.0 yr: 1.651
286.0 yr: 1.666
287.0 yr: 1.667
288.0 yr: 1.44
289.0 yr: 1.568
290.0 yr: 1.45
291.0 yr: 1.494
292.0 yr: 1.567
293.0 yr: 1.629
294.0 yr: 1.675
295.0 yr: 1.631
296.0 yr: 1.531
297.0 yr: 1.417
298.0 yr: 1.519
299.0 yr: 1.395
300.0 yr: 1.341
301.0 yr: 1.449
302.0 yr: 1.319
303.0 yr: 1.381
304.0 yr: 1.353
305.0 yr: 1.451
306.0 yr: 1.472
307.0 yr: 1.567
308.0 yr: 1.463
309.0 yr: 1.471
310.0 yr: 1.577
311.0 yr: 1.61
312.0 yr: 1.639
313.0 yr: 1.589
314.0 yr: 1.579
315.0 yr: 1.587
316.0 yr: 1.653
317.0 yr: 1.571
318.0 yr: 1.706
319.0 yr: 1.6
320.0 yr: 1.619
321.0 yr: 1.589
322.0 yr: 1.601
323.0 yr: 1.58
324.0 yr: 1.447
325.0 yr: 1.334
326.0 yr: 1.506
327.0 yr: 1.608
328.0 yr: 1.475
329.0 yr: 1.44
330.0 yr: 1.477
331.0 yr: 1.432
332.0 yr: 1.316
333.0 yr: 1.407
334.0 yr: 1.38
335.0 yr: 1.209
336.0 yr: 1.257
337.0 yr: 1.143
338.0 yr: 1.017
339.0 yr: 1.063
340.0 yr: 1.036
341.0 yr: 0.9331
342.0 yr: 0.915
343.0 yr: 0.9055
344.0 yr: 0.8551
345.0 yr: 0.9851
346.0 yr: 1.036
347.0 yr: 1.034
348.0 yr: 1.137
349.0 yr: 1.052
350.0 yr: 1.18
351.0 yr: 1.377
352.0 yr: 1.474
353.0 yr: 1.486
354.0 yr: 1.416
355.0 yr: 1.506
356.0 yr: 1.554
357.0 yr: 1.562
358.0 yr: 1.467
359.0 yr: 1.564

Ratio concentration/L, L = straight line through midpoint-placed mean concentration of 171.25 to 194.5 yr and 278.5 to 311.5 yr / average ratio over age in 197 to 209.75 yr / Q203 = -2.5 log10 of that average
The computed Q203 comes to 0.431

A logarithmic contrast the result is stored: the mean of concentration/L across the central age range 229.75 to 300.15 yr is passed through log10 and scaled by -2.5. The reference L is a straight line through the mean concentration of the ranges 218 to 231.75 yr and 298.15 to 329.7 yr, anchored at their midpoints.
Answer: -0.15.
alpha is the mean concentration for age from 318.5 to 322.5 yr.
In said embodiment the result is 1.6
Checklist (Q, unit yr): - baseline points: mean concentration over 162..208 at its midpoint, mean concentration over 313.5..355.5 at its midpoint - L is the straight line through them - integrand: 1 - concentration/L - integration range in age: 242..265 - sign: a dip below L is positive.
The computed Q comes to -4.4 yr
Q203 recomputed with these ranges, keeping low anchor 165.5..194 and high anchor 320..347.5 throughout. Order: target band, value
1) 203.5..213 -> 0.45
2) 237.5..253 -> -0.09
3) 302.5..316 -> -0.23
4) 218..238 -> 0.03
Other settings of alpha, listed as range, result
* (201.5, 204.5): 0.739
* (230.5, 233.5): 1.16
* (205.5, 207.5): 0.741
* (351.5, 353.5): 1.48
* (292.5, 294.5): 1.65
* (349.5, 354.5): 1.39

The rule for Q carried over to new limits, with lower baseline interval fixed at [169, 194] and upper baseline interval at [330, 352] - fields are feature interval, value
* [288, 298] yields -3.8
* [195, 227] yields 7.3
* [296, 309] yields -3.6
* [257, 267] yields -3.2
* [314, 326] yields -4.6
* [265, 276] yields -4.8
